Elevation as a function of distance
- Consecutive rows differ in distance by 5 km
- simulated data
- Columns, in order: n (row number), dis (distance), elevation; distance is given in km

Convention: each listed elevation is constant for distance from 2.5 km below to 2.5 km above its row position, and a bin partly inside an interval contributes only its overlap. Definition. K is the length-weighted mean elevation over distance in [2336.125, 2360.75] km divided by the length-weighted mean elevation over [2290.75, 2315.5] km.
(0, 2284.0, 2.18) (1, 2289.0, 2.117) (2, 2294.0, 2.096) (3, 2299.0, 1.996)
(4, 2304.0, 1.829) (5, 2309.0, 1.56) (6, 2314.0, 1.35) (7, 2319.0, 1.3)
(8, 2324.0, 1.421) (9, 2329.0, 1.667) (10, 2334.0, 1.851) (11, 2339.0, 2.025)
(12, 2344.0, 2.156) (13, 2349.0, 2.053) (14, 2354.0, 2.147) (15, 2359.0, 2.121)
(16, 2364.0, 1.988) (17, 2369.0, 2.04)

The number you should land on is 1.17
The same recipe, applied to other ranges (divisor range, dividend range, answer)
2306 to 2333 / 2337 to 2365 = 1.40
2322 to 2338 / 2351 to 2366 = 1.24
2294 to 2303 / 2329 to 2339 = 0.93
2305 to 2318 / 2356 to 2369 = 1.39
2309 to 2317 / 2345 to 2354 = 1.48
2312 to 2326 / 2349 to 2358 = 1.56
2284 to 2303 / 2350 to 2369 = 1.01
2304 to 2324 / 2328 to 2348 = 1.34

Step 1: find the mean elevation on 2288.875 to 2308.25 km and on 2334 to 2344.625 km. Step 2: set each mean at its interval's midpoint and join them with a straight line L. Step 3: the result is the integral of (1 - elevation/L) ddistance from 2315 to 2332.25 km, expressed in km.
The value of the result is 4.6 km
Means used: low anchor 1.96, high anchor 2.02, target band 1.47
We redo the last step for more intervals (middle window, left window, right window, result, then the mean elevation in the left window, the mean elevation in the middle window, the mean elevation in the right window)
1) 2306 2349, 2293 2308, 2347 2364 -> 6.8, 1.92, 1.69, 2.09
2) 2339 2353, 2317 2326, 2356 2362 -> -1.9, 1.36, 2.09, 2.11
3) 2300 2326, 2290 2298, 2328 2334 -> 5.3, 2.08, 1.52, 1.74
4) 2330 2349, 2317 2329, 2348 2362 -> -2.3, 1.43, 1.99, 2.11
